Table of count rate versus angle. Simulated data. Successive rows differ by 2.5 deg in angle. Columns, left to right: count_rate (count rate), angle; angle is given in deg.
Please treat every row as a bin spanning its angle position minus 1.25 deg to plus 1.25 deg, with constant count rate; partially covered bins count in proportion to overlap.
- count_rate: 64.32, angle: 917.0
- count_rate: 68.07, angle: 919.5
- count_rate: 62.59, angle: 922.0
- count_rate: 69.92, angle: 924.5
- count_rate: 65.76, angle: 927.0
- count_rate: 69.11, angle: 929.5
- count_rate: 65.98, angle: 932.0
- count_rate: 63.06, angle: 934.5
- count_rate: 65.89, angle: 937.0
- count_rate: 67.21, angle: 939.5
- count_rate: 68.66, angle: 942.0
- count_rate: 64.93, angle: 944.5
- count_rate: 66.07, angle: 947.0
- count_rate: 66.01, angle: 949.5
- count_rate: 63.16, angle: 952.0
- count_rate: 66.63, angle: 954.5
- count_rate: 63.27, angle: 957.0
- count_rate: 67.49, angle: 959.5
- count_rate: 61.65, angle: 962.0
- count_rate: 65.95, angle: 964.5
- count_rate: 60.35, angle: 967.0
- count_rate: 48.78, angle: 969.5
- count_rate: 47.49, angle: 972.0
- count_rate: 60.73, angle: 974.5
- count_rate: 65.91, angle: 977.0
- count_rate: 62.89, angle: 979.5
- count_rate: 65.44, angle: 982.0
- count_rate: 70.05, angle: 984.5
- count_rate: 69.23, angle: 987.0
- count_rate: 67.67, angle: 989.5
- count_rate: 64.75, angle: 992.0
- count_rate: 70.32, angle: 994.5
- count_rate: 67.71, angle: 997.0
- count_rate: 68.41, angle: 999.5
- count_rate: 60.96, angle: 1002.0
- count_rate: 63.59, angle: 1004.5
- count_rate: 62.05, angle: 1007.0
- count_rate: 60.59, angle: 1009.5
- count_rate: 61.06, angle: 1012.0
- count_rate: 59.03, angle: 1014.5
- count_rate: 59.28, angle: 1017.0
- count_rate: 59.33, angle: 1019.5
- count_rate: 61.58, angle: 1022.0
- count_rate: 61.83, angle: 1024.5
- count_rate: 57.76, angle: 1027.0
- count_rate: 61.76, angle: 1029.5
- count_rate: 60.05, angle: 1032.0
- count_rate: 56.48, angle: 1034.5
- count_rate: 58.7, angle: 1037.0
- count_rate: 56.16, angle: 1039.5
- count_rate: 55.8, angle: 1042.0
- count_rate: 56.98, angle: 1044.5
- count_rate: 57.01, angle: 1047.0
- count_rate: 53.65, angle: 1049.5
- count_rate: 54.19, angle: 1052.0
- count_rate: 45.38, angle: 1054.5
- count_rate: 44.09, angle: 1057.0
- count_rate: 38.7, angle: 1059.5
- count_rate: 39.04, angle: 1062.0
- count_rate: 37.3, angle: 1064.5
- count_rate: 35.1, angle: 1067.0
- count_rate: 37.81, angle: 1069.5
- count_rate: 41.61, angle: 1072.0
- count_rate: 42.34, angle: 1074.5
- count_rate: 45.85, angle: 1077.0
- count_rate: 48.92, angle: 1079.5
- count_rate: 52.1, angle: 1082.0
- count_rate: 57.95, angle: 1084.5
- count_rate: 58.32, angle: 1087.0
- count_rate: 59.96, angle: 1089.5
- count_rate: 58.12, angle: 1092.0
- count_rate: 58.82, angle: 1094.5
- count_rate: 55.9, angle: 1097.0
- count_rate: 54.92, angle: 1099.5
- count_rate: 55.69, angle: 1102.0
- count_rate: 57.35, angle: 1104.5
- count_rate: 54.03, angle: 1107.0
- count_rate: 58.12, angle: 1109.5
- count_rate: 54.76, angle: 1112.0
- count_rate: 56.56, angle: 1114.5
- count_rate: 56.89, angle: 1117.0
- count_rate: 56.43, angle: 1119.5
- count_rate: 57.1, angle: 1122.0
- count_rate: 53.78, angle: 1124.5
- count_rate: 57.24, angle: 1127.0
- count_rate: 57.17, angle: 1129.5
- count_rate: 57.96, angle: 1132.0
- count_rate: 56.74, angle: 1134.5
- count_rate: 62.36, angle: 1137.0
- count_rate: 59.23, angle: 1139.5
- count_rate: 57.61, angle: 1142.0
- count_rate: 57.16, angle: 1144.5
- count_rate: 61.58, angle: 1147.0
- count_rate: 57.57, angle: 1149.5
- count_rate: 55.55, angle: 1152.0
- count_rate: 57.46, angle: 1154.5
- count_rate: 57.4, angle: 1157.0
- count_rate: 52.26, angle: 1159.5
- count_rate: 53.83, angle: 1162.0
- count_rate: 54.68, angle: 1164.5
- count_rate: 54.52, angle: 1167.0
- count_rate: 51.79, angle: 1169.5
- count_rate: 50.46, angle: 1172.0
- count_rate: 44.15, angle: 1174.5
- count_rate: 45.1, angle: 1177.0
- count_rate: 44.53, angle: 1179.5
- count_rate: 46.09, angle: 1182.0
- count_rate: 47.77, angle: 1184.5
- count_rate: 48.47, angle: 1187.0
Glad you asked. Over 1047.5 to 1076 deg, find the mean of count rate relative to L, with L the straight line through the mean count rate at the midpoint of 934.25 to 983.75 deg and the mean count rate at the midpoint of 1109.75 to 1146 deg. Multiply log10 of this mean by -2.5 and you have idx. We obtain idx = 0.35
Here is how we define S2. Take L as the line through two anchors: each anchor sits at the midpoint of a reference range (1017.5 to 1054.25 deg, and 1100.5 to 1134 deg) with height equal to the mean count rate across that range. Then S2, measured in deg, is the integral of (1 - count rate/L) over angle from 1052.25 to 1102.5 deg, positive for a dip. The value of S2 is 7.6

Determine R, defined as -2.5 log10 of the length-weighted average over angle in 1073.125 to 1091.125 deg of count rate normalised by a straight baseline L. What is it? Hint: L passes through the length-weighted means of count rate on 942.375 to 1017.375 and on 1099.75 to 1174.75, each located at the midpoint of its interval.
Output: 0.125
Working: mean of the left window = 63.5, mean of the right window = 56.1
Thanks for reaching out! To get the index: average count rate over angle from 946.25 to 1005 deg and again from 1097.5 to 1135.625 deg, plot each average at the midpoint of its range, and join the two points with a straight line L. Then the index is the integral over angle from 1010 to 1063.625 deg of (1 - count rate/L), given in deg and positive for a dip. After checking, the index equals 5.0 deg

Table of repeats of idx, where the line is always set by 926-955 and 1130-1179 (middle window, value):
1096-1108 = 0.040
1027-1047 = 0.057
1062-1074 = 0.476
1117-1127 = 0.011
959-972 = 0.098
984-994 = -0.073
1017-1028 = 0.031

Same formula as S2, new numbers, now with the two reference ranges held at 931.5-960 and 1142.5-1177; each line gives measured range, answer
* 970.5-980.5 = 0.8 deg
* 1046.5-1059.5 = 2.3 deg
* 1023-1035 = 0.3 deg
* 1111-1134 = -0.1 deg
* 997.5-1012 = -0.2 deg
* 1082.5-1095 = 0.0 deg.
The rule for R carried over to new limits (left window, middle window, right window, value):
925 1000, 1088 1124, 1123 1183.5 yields 0.00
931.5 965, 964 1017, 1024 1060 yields -0.04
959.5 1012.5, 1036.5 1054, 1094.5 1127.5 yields 0.08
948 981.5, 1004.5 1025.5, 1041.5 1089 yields -0.12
